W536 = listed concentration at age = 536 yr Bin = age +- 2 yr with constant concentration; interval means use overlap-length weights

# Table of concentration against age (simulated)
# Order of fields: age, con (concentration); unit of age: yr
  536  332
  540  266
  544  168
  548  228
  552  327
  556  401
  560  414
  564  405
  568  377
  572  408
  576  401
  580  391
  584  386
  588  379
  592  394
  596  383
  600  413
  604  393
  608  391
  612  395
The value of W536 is 332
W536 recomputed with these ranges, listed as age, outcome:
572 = 408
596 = 383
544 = 168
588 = 379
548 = 228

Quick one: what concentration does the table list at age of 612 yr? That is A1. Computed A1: 395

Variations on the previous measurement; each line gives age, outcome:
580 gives 391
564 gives 405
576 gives 401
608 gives 391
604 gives 393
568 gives 377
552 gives 327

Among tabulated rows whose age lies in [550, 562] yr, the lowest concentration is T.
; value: 327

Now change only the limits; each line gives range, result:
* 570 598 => 379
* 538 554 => 168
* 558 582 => 377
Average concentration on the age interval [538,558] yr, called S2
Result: 278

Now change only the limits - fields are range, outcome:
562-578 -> 398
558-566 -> 410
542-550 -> 198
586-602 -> 392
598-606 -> 403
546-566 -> 355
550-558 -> 364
